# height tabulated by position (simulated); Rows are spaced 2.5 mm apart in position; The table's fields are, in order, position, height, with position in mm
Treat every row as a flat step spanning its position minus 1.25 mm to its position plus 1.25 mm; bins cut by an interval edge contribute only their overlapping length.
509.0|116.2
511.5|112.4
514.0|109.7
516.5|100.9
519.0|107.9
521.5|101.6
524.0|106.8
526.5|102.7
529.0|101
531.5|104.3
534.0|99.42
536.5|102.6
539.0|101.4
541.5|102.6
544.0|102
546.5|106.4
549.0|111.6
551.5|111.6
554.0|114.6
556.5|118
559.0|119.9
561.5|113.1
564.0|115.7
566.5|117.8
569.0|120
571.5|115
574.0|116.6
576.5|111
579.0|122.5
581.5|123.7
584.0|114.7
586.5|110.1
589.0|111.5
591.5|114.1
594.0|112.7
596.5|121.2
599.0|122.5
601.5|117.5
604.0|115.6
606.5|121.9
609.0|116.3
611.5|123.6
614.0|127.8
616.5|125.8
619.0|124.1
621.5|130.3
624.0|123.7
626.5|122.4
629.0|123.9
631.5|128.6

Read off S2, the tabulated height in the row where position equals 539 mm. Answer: 101.4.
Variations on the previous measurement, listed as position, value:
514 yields 109.7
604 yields 115.6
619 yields 124.1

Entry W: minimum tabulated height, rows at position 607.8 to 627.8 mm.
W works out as 116.3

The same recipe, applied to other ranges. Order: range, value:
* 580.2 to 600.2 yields 110.1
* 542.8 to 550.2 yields 102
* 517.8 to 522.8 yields 101.6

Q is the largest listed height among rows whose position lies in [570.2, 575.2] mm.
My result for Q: 116.6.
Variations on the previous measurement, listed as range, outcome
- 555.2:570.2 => 120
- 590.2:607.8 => 122.5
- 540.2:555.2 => 114.6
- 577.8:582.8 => 123.7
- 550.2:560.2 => 119.9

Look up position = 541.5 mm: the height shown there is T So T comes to 102.6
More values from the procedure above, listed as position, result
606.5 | 121.9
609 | 116.3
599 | 122.5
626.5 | 122.4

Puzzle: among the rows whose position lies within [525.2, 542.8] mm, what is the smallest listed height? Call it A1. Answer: 99.42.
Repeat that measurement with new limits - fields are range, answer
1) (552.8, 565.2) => 113.1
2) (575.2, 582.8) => 111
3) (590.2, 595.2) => 112.7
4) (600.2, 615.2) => 115.6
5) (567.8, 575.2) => 115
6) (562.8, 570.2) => 115.7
